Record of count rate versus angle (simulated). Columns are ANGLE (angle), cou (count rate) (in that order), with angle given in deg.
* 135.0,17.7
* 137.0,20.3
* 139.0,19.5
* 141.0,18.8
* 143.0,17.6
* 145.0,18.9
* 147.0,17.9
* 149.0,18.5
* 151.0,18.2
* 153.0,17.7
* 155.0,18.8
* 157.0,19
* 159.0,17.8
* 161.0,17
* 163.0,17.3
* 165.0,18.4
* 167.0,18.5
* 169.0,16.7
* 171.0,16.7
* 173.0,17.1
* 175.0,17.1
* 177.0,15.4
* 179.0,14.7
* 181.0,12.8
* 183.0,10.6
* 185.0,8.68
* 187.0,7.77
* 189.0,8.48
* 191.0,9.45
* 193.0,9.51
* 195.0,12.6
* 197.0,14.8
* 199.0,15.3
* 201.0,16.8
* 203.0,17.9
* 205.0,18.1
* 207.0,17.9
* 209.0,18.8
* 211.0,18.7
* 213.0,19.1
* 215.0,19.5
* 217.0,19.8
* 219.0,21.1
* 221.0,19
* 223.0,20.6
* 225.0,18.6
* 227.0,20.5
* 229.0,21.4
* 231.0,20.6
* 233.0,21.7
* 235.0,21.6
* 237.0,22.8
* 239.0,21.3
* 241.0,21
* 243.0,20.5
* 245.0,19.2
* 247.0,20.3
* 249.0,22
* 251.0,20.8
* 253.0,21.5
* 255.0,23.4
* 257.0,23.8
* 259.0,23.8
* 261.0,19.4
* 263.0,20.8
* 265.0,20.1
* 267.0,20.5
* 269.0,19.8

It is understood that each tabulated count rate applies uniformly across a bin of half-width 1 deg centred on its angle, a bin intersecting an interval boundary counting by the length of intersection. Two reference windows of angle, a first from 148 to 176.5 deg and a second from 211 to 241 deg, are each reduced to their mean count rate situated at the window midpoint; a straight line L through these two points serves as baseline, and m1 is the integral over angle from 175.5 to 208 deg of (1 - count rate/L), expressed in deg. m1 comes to 9.9 deg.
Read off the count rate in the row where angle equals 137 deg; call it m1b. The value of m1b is 20.3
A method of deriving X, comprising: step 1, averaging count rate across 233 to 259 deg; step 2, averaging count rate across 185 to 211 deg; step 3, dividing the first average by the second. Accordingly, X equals 1.6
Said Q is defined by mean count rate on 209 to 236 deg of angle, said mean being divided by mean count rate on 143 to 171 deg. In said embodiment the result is 1.12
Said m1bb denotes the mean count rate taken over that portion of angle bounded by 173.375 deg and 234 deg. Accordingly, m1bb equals 16.3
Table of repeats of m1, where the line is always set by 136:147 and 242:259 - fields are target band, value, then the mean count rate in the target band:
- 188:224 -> 7.0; 16.5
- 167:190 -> 7.3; 13.5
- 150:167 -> 1.1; 18.1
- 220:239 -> 0.3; 20.8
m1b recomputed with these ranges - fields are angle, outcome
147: 17.9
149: 18.5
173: 17.1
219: 21.1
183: 10.6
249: 22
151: 18.2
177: 15.4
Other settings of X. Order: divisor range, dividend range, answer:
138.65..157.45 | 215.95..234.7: 1.11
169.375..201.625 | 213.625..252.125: 1.59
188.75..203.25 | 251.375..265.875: 1.66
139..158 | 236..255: 1.15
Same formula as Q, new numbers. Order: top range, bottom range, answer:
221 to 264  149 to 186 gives 1.30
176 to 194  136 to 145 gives 0.57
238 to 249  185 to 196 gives 2.17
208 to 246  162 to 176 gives 1.17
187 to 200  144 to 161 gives 0.62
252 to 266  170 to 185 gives 1.51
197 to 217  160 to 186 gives 1.16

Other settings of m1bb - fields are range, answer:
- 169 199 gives 12.8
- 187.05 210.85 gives 14.4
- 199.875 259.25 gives 20.3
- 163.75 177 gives 17.3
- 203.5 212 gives 18.3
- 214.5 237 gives 20.5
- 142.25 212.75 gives 15.8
